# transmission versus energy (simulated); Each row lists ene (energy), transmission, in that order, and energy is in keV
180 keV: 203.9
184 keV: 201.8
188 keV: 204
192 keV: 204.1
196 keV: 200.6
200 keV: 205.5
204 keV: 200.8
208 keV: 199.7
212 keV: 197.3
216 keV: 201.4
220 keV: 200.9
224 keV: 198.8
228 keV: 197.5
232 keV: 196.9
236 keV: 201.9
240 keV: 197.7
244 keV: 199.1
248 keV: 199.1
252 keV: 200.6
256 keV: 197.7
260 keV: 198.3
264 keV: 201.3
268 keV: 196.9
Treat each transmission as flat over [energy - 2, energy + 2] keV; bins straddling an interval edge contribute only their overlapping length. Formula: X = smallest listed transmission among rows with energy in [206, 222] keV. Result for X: 197.3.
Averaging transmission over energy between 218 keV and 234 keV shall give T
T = 199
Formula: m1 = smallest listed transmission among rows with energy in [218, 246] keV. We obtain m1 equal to 196.9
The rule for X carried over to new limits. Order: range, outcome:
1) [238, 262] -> 197.7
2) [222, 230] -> 197.5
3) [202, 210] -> 199.7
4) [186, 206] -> 200.6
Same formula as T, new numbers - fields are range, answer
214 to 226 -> 200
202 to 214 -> 199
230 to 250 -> 199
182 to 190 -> 203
